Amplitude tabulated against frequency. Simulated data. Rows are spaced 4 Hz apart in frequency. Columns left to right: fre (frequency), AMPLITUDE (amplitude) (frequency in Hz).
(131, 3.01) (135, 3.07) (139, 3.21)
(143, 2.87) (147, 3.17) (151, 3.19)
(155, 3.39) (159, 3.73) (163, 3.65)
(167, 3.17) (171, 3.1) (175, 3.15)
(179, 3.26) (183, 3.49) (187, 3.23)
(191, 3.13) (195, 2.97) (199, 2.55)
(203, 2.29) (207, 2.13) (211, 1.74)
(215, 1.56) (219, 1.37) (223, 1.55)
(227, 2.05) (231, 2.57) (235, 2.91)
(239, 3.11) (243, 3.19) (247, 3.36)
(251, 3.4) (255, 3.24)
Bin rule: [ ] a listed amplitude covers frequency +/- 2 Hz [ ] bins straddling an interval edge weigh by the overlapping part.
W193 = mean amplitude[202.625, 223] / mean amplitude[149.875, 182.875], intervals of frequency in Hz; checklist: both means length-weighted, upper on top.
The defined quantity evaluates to 0.52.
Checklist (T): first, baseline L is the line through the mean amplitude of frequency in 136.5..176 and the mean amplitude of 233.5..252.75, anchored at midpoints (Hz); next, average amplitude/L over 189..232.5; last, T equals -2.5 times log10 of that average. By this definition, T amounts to 0.43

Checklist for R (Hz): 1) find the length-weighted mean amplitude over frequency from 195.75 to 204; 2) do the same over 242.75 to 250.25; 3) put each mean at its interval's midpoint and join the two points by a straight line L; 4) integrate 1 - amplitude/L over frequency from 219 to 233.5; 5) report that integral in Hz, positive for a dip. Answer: 4.8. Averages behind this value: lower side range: 2.52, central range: 1.99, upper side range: 3.32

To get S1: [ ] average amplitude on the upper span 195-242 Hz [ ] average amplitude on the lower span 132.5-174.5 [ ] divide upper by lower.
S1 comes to 0.68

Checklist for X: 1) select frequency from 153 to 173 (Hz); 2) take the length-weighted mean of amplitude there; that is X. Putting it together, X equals 3.41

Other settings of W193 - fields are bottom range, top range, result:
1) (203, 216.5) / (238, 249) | 1.71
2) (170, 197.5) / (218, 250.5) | 0.81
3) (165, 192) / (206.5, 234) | 0.58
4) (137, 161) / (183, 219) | 0.75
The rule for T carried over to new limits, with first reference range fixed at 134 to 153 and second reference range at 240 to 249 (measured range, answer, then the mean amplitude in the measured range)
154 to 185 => -0.07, 3.37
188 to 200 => 0.09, 2.94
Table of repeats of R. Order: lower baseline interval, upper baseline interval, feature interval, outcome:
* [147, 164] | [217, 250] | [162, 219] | 5.9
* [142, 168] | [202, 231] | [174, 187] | -2.8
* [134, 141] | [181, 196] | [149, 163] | -1.3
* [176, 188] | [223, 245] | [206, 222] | 6.9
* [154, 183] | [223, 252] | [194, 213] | 4.9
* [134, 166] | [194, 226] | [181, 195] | -4.4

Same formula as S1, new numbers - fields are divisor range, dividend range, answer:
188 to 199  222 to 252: 0.94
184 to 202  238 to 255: 1.10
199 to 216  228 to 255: 1.51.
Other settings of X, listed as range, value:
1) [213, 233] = 1.82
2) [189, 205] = 2.73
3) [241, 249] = 3.27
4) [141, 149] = 3.02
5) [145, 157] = 3.25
